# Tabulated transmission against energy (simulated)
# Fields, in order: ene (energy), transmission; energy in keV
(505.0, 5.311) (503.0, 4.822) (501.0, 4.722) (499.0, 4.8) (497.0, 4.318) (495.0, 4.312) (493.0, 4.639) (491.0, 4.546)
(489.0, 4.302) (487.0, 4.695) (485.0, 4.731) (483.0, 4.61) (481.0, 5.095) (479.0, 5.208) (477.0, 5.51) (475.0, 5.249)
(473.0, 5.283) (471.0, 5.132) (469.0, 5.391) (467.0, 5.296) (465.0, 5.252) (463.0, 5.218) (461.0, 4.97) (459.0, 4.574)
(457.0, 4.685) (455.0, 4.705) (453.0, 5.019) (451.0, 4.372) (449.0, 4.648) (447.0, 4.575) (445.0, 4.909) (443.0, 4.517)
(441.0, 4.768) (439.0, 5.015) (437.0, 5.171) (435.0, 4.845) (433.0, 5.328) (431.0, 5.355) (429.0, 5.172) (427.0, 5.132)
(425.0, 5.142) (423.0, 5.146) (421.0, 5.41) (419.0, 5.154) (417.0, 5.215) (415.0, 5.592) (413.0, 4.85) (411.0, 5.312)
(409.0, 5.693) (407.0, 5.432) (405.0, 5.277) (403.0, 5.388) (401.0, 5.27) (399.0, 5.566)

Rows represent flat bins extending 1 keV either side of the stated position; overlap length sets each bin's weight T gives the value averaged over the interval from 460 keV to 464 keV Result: 5.09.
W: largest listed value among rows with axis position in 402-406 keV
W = 5.388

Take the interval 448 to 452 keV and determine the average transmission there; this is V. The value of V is 4.51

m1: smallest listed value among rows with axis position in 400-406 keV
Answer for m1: 5.27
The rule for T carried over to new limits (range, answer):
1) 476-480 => 5.36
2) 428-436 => 5.17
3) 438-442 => 4.89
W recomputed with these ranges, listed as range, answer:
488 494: 4.639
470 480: 5.51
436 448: 5.171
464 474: 5.391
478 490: 5.208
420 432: 5.41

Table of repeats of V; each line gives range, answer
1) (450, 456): 4.7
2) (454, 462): 4.73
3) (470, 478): 5.29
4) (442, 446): 4.71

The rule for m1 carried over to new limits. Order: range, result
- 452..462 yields 4.574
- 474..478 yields 5.249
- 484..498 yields 4.302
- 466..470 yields 5.296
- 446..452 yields 4.372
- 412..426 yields 4.85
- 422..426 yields 5.142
